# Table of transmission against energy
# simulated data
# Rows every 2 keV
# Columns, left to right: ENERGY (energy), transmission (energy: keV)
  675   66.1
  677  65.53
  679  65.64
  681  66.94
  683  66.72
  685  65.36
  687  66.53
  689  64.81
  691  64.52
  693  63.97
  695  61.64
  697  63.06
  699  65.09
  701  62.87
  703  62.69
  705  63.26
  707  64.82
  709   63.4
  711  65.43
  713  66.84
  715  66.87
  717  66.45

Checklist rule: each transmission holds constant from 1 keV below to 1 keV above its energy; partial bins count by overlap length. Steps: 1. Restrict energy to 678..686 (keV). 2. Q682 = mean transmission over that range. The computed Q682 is 66.2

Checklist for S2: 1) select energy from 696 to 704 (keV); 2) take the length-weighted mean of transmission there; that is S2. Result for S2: 63.4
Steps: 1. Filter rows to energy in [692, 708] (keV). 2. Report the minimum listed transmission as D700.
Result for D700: 61.64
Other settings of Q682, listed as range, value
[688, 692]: 64.7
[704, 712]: 64.2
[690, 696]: 63.4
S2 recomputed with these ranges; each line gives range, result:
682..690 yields 65.9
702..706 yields 63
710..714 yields 66.1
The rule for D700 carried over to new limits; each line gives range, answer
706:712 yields 63.4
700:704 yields 62.69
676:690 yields 64.81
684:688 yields 65.36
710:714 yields 65.43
